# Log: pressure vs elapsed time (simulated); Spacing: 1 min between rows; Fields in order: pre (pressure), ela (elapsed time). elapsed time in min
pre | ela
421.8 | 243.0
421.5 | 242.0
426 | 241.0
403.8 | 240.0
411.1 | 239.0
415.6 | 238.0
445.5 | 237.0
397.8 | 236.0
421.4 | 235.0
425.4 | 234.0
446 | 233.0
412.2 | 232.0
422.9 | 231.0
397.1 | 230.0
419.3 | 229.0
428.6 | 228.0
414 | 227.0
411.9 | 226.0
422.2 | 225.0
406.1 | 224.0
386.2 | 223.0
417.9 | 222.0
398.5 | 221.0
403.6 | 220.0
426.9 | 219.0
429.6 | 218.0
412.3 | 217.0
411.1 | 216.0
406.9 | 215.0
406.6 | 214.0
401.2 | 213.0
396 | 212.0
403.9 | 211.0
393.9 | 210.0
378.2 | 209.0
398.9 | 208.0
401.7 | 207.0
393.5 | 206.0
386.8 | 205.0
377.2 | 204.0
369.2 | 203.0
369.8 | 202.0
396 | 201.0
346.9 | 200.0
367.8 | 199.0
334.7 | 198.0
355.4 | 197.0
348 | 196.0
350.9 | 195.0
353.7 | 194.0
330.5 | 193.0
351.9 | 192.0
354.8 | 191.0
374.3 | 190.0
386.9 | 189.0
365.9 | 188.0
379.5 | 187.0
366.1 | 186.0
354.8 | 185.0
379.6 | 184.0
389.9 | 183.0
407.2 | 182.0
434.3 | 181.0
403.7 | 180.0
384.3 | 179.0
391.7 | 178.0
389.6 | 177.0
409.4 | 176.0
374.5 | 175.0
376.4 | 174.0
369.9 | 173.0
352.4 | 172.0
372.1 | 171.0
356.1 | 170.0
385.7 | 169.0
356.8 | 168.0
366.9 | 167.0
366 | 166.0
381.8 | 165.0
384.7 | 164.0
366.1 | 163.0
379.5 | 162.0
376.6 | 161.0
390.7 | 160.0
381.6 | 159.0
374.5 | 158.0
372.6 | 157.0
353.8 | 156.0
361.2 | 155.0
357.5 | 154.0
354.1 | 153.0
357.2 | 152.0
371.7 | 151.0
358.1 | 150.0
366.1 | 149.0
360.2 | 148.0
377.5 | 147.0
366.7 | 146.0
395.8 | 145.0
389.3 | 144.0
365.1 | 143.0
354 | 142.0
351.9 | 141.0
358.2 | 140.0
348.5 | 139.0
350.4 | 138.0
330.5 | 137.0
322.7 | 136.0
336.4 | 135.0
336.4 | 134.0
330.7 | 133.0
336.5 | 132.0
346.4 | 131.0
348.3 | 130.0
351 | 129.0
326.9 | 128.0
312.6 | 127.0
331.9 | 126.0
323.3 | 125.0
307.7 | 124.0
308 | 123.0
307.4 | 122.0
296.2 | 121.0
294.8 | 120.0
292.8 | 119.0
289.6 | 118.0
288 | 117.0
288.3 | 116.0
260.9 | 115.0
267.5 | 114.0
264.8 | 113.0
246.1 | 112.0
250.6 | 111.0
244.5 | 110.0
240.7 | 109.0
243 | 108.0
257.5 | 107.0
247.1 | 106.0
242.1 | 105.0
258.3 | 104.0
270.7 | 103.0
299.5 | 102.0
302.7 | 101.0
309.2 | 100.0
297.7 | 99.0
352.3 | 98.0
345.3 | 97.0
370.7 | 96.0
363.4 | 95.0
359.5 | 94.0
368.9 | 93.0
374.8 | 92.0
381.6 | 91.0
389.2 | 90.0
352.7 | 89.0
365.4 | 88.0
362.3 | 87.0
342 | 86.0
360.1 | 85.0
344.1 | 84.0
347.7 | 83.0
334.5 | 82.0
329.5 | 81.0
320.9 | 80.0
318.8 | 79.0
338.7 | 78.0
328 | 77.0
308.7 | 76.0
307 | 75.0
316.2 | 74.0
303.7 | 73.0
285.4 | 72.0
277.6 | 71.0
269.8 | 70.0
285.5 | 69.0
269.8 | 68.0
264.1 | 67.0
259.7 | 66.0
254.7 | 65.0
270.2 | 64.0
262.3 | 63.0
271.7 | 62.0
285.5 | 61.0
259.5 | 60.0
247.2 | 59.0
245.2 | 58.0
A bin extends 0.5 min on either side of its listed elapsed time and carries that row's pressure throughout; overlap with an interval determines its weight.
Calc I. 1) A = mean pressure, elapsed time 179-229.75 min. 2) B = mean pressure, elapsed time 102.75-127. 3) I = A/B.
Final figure 1.40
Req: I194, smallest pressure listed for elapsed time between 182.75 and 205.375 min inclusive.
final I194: 330.5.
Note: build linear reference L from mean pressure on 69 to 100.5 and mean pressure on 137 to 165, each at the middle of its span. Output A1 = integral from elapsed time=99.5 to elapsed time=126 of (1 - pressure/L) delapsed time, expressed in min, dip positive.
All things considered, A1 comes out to 5.4 min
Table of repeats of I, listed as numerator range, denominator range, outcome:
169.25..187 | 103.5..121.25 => 1.45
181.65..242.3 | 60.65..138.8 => 1.27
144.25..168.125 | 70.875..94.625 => 1.09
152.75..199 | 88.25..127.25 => 1.23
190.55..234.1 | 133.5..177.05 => 1.07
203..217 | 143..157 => 1.08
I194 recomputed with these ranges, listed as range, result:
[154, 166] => 353.8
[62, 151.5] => 240.7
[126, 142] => 312.6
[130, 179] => 322.7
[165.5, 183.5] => 352.4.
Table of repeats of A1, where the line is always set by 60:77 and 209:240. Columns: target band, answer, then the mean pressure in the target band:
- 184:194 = 0.5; 363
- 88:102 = -2.1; 350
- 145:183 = -1.5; 376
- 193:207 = 0.9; 365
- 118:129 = 0.6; 311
